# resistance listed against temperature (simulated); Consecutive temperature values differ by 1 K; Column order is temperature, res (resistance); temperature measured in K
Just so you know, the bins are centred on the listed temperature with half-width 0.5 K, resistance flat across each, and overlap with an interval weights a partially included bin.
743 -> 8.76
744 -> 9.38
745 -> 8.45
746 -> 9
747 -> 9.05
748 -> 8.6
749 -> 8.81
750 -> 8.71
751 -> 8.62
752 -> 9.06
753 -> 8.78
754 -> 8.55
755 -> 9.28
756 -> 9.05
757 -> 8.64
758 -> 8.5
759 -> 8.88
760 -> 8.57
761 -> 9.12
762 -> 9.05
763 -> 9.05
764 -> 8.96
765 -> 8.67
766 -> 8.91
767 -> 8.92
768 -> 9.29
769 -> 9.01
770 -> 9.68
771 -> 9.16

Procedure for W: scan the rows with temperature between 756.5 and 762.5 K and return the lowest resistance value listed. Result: 8.5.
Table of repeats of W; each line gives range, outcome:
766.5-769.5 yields 8.92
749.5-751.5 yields 8.62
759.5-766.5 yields 8.57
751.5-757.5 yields 8.55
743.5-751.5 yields 8.45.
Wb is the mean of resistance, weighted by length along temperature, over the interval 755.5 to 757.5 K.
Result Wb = 8.85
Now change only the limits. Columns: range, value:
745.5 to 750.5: 8.83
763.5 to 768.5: 8.95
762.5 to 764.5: 9.01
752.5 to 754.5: 8.66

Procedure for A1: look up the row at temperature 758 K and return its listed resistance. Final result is 8.5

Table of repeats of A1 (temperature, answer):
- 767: 8.92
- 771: 9.16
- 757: 8.64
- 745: 8.45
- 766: 8.91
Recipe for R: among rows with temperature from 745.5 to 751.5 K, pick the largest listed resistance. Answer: 9.05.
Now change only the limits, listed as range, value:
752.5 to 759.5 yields 9.28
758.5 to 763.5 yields 9.12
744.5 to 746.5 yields 9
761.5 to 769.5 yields 9.29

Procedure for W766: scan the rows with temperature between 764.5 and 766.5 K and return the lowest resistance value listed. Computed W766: 8.67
